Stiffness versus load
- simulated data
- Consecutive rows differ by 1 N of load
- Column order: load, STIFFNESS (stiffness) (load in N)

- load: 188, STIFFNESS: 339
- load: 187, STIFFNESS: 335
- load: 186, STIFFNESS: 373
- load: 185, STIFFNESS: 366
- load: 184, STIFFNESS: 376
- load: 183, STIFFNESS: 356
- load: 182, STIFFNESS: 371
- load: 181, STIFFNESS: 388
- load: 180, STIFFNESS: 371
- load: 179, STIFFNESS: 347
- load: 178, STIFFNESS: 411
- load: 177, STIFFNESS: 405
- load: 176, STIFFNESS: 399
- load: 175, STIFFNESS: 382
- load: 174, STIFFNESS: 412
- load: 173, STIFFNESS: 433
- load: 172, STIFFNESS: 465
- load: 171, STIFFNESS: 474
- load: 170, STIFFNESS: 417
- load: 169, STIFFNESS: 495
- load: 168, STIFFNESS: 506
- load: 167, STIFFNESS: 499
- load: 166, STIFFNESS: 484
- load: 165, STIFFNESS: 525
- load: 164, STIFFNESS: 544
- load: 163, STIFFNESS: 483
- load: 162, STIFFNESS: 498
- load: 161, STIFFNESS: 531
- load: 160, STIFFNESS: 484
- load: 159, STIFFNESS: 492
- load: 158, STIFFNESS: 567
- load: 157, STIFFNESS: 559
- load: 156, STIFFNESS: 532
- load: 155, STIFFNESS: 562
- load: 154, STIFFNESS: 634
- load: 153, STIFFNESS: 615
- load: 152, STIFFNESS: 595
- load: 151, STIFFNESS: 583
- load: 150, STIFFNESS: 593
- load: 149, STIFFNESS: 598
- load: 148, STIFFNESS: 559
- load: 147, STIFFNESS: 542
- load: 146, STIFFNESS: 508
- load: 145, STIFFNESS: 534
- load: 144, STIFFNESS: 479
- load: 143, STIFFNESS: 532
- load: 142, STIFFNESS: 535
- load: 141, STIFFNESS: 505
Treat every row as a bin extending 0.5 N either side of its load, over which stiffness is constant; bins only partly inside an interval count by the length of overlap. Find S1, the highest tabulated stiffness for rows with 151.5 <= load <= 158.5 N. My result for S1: 634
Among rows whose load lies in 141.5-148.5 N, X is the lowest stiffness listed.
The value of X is 479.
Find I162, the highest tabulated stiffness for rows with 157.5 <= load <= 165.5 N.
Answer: 567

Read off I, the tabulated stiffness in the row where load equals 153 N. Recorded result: 615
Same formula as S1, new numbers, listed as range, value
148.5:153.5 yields 615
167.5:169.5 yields 506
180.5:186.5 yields 388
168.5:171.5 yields 495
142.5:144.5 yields 532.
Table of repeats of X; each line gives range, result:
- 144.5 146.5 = 508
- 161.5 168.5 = 483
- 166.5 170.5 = 417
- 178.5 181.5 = 347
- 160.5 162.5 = 498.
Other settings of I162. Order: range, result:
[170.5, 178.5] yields 474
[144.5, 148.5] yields 559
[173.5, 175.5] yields 412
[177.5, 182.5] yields 411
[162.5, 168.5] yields 544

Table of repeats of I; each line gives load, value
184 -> 376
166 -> 484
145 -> 534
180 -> 371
